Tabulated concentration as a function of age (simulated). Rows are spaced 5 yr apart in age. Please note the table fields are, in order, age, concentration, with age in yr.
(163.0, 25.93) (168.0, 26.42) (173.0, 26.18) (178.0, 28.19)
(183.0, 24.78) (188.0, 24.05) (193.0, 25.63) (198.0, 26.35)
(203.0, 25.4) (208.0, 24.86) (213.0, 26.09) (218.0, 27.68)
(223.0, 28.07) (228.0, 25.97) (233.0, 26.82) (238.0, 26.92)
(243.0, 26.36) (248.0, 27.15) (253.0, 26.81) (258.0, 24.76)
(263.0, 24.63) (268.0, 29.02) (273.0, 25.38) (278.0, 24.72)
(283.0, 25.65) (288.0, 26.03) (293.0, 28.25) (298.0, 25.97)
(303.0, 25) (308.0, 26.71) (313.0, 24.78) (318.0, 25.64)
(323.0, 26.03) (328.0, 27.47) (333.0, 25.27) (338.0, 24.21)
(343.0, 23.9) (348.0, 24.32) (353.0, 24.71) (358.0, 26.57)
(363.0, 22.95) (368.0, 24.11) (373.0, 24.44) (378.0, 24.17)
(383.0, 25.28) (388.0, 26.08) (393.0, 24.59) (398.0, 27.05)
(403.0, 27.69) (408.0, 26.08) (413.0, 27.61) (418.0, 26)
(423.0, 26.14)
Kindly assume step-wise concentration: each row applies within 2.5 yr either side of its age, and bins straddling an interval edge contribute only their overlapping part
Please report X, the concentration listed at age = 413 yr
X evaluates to 27.61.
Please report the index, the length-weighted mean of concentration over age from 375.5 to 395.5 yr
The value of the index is 25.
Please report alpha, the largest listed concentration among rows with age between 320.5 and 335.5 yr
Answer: 27.47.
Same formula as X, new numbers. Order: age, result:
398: 27.05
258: 24.76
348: 24.32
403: 27.69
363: 22.95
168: 26.42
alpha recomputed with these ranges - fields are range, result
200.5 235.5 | 28.07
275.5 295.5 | 28.25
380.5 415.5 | 27.69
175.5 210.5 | 28.19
